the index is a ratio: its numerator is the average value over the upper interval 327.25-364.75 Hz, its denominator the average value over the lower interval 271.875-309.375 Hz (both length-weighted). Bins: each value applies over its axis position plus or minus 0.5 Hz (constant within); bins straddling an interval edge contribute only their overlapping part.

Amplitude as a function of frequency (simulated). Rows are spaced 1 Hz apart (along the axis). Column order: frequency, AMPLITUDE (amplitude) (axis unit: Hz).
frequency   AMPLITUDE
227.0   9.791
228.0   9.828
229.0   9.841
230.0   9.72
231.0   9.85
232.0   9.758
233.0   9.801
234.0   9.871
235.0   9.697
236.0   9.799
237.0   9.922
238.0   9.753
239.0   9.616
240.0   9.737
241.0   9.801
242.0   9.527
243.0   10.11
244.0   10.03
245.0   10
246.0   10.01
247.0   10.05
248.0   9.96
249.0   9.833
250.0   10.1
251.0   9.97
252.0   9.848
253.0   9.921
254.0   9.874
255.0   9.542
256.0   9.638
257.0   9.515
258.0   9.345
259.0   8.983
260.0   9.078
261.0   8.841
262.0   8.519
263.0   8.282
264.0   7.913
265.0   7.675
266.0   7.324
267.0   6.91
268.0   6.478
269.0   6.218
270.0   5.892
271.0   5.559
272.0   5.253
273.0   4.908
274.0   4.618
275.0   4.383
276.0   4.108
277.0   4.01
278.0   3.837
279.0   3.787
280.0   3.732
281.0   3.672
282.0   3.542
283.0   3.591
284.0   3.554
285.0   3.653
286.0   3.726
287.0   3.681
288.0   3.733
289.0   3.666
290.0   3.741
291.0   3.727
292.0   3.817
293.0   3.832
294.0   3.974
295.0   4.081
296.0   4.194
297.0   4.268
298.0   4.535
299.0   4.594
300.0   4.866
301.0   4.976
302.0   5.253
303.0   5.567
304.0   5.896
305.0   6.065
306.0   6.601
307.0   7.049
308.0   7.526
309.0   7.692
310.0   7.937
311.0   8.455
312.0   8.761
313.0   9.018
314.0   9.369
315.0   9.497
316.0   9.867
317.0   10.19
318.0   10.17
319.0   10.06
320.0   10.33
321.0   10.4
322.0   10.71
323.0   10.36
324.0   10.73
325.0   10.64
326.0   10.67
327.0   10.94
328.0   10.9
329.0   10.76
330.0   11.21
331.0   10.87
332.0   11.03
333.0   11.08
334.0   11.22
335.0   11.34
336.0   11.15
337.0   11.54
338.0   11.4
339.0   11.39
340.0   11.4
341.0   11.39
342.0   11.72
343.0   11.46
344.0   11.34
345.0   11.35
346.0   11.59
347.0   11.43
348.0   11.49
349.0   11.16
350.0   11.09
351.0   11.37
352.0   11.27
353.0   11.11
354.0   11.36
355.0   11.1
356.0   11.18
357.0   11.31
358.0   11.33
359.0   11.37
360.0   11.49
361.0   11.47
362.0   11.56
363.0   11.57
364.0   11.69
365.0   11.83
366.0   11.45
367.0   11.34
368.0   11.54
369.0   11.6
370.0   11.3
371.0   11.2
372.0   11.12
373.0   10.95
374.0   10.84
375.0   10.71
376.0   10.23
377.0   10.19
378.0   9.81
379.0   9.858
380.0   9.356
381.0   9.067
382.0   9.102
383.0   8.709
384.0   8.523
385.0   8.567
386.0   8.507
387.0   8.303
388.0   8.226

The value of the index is 2.48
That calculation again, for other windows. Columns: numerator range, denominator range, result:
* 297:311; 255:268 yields 0.72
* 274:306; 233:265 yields 0.44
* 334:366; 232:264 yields 1.18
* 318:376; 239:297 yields 1.66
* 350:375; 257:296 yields 2.12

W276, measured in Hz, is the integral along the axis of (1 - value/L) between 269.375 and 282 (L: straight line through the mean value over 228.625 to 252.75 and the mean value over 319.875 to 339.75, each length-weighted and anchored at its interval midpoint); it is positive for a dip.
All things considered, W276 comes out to 7.1 Hz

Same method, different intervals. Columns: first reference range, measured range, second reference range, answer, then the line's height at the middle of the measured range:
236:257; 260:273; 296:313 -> 2.4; 8.62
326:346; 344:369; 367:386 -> -1.7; 10.7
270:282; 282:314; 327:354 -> 7.6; 6.73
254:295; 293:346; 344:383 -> -2.7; 8.37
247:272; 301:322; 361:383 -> 2.9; 9.55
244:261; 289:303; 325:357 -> 8.2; 10.5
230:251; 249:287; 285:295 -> 0.3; 6.48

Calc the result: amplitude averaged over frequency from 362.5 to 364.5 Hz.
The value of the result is 11.6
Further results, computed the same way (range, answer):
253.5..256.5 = 9.68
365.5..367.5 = 11.4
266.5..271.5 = 6.21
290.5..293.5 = 3.79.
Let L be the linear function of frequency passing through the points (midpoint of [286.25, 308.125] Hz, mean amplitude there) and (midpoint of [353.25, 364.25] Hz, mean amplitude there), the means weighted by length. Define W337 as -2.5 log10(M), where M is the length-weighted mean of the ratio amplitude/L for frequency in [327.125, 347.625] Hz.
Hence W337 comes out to -0.24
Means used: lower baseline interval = 4.74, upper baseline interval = 11.4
